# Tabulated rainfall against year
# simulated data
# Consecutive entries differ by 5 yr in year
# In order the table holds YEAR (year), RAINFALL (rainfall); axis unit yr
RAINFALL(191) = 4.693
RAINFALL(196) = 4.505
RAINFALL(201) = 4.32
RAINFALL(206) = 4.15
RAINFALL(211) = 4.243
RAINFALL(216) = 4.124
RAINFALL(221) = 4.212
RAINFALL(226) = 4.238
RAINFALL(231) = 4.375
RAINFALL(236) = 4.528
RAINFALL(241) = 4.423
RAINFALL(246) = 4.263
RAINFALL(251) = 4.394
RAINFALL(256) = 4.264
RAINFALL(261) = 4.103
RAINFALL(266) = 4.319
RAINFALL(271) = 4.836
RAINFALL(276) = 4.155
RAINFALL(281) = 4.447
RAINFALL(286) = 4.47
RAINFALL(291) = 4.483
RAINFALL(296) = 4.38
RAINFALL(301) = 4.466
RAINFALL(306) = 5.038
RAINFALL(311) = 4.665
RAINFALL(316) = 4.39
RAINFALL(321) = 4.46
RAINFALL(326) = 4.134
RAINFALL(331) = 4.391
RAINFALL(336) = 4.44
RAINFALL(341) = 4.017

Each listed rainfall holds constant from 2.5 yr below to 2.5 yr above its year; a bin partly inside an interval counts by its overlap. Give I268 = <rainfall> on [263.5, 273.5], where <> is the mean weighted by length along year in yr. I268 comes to 4.58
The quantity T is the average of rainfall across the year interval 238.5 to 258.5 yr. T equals 4.34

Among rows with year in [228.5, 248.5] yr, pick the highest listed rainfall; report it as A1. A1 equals 4.528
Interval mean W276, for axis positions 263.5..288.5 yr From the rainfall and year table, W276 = 4.45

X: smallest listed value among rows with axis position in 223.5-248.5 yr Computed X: 4.238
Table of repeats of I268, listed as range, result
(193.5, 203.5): 4.41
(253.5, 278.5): 4.34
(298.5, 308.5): 4.75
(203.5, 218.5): 4.17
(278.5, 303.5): 4.45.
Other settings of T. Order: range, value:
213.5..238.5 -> 4.3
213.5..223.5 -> 4.17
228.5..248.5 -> 4.4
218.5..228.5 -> 4.22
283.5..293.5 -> 4.48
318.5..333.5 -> 4.33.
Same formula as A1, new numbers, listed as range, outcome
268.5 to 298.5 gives 4.836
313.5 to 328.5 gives 4.46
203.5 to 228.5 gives 4.243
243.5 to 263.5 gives 4.394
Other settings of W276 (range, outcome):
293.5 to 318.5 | 4.59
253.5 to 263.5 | 4.18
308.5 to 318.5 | 4.53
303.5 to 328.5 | 4.54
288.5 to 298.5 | 4.43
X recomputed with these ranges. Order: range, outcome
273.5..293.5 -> 4.155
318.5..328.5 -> 4.134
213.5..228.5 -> 4.124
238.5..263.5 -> 4.103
